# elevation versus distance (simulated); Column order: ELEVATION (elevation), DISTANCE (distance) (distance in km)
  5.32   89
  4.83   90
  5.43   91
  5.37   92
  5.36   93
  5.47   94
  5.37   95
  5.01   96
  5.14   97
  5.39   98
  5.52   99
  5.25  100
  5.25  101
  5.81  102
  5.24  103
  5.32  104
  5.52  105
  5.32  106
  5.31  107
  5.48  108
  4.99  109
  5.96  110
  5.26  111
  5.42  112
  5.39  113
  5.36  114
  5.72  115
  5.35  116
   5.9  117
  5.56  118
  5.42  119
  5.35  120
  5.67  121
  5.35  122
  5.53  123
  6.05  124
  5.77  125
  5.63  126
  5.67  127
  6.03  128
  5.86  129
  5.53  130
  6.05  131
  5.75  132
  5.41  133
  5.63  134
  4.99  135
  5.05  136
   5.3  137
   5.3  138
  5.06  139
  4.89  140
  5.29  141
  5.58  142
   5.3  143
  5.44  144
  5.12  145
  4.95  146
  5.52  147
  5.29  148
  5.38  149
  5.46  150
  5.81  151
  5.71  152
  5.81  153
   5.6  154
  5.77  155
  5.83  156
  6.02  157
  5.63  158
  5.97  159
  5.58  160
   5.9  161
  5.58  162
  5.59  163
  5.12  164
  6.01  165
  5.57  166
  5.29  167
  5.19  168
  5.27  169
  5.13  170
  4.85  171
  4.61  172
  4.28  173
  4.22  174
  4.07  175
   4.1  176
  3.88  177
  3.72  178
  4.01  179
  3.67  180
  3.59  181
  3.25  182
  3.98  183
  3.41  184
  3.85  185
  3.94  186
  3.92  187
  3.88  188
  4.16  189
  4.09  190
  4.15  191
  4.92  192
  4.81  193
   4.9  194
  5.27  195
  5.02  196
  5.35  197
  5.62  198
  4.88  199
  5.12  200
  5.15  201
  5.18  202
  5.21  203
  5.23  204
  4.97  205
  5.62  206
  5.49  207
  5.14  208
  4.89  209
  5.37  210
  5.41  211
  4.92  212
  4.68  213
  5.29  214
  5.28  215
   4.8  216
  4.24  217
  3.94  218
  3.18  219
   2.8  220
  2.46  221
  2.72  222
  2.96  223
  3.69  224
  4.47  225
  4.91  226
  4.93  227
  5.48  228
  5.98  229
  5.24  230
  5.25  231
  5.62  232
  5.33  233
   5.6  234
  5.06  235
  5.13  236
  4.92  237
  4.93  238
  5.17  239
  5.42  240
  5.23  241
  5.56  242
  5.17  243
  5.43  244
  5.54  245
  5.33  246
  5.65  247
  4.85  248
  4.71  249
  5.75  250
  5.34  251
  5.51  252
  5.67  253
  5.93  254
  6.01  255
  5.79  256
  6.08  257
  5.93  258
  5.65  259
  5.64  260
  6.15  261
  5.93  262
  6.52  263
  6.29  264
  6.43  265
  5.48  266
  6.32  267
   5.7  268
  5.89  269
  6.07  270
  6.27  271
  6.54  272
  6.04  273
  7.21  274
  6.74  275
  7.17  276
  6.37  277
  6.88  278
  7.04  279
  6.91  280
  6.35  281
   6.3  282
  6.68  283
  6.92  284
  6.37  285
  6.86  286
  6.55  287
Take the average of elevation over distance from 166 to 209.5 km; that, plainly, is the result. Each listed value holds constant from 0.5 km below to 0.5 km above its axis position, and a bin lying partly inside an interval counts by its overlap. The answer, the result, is 4.6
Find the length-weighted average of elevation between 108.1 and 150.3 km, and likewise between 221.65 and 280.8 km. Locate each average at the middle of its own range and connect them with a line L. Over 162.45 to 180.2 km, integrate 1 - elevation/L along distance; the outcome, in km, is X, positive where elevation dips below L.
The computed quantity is 2.58 km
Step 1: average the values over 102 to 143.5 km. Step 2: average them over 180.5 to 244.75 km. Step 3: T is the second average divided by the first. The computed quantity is 0.86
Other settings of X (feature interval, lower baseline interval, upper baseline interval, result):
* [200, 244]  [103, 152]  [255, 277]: 8.2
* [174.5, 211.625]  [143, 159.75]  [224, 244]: 5.5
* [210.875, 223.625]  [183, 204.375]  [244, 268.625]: 2.6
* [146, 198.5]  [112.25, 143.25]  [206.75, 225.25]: 0.3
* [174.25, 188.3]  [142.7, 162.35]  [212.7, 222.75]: 3.0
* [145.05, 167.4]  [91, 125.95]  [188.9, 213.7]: -1.6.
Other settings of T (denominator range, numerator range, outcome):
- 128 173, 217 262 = 0.93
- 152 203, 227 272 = 1.16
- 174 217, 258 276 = 1.34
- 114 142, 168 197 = 0.78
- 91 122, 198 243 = 0.90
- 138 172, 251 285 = 1.14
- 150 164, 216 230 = 0.71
